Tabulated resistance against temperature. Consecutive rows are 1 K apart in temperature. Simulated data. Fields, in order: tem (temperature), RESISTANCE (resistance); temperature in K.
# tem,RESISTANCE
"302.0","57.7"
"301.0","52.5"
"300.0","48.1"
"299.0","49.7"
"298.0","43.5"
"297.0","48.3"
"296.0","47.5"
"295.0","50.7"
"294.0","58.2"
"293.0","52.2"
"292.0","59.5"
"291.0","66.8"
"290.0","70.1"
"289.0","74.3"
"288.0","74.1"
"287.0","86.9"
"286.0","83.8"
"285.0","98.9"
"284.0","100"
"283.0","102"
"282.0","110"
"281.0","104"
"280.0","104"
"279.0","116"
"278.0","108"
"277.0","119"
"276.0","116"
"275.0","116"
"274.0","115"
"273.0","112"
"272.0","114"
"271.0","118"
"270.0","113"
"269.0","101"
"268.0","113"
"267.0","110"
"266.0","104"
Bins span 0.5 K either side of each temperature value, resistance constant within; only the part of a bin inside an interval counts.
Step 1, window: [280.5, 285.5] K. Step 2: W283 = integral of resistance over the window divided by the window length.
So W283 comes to 103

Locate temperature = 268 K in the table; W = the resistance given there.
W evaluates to 113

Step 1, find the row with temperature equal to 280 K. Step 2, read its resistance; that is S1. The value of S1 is 104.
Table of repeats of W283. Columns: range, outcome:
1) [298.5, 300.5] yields 48.9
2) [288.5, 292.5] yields 67.7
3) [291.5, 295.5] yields 55.2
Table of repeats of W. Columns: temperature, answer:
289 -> 74.3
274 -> 115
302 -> 57.7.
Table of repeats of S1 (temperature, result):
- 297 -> 48.3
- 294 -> 58.2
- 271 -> 118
